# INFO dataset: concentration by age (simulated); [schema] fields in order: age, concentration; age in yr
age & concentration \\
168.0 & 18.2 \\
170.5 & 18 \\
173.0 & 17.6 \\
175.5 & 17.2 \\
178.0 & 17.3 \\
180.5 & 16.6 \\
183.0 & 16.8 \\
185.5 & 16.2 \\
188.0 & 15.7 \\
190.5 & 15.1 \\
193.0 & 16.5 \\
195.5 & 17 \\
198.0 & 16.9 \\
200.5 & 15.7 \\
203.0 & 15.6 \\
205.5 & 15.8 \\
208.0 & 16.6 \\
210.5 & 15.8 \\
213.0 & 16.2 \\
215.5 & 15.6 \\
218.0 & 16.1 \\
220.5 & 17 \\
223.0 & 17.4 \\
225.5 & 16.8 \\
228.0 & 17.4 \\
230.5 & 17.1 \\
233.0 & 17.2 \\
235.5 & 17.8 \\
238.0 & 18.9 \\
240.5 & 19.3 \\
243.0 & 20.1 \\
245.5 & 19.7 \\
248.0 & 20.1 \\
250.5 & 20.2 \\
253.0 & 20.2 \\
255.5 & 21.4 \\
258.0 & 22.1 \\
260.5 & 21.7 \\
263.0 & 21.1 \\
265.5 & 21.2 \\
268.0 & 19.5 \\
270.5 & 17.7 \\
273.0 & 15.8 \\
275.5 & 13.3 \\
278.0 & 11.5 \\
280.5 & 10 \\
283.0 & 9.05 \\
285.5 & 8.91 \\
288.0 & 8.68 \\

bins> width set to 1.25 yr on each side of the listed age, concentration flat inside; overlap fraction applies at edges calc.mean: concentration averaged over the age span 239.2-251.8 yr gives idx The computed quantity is 19.9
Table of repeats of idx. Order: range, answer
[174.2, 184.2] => 17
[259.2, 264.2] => 21.4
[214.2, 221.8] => 16.2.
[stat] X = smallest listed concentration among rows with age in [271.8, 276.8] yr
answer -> 13.3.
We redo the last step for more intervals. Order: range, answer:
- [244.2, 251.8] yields 19.7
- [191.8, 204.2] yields 15.6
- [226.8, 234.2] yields 17.1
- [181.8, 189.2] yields 15.7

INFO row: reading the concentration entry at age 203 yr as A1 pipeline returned 15.6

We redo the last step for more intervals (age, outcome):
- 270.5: 17.7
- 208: 16.6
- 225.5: 16.8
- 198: 16.9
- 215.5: 15.6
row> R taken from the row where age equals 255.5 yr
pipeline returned 21.4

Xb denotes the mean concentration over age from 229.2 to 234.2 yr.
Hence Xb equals 17.2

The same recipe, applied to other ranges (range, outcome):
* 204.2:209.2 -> 16.2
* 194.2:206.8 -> 16.2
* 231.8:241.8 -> 18.3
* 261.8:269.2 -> 20.6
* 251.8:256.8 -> 20.8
